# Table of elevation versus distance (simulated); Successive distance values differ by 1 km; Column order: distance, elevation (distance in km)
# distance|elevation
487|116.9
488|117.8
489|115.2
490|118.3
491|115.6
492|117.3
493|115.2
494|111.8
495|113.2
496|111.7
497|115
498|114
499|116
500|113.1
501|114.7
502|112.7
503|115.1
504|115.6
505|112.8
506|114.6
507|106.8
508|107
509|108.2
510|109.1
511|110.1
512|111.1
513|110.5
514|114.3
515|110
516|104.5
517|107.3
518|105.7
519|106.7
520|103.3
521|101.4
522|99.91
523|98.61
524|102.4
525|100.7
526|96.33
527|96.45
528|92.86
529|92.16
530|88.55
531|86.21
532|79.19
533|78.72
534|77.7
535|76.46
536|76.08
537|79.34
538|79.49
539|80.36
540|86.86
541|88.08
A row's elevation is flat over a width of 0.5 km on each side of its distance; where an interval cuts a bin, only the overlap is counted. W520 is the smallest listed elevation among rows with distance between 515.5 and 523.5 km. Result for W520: 98.61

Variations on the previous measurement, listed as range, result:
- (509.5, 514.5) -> 109.1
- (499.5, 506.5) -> 112.7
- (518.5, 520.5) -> 103.3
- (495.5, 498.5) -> 111.7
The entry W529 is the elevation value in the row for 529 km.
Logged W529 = 92.16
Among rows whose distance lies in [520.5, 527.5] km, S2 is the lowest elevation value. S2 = 96.33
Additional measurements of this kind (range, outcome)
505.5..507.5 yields 106.8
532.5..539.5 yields 76.08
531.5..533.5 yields 78.72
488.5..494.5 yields 111.8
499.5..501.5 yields 113.1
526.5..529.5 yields 92.16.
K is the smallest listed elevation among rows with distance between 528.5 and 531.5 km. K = 86.21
